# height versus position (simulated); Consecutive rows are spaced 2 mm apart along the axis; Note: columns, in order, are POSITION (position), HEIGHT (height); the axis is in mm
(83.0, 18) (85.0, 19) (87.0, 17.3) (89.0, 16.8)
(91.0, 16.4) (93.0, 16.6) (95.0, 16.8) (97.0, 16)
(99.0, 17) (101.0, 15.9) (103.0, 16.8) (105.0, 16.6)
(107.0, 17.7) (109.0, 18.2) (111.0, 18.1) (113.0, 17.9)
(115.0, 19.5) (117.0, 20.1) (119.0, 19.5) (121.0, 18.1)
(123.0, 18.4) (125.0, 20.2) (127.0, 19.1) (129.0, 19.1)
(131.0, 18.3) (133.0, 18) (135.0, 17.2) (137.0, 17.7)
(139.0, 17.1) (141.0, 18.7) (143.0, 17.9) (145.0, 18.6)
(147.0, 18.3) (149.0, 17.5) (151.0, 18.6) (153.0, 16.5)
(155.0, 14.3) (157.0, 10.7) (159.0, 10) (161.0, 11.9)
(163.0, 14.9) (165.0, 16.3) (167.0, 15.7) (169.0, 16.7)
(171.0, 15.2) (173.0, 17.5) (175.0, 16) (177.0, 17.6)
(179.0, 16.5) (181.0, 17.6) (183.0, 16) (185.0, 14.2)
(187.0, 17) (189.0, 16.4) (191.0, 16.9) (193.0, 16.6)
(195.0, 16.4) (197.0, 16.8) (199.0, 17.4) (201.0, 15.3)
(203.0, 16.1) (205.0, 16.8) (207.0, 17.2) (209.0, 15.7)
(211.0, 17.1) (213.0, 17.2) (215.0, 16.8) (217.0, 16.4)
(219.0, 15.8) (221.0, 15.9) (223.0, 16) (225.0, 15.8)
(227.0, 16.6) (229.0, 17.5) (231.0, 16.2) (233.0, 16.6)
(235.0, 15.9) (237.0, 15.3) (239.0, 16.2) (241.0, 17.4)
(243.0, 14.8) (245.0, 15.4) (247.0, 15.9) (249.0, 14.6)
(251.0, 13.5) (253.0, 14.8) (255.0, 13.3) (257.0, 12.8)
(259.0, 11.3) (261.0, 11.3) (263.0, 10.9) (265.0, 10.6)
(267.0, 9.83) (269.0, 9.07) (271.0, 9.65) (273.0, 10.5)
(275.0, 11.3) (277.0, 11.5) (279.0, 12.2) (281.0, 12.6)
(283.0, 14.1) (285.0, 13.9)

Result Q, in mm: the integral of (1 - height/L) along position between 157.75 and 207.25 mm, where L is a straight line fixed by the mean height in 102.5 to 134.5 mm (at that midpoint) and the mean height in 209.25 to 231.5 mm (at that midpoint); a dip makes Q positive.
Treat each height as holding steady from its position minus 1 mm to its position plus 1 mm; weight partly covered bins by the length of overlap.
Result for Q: 3.7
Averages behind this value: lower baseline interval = 18.5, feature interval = 15.9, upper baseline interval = 16.5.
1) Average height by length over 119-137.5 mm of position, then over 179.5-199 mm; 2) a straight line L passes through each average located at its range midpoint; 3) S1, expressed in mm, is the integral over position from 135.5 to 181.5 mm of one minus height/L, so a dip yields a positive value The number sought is 3.6 mm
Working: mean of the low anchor 18.5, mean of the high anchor 16.5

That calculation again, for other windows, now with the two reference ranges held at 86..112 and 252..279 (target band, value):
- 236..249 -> -3.9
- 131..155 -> -3.5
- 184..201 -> -3.2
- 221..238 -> -5.0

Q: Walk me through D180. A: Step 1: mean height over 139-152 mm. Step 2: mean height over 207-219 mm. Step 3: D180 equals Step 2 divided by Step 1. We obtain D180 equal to 0.91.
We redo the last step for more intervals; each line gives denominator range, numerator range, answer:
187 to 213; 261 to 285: 0.68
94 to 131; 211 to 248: 0.90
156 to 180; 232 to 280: 0.88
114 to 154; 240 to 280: 0.68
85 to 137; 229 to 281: 0.75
